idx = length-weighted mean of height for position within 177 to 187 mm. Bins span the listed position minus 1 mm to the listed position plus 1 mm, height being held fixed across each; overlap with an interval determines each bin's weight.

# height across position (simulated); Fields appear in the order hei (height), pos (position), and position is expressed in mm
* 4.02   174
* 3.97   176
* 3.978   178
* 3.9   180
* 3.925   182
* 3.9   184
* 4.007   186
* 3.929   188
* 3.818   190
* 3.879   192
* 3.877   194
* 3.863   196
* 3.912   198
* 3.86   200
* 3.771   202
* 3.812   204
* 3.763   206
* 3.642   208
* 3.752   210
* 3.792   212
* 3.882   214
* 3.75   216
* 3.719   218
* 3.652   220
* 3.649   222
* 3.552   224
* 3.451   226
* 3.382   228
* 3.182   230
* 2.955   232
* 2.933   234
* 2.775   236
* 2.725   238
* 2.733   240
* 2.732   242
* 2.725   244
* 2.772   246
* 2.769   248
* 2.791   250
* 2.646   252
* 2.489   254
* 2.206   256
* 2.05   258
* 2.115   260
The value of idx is 3.94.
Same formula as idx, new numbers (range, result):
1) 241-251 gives 2.76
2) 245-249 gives 2.77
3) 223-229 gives 3.46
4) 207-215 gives 3.77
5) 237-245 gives 2.73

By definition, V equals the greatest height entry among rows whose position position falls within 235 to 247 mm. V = 2.775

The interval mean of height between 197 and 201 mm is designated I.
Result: 3.89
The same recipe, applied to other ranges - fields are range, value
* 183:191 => 3.91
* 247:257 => 2.58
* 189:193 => 3.85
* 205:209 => 3.7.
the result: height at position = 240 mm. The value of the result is 2.733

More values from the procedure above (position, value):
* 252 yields 2.646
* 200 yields 3.86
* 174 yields 4.02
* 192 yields 3.879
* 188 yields 3.929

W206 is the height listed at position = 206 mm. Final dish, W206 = 3.763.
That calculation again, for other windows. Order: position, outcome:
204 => 3.812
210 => 3.752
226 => 3.451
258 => 2.05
